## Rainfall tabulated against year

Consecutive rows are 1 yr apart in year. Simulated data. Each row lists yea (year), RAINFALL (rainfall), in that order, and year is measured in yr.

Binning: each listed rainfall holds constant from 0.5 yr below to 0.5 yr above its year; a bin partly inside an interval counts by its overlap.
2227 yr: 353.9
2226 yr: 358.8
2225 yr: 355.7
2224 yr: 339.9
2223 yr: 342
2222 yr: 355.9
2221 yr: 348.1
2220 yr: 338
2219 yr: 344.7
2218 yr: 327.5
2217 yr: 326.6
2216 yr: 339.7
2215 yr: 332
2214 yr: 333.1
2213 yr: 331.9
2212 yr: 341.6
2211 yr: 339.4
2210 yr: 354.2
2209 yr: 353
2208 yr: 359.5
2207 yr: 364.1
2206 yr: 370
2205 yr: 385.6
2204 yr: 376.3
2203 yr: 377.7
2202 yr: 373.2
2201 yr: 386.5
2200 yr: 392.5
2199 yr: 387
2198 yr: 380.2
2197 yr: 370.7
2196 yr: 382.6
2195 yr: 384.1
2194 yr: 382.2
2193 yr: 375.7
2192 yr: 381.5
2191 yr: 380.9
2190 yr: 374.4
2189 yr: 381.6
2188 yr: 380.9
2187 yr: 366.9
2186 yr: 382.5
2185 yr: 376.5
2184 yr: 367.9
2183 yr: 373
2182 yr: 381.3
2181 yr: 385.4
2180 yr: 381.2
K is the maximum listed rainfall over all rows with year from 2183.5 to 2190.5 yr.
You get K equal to 382.5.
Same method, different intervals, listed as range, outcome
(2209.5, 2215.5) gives 354.2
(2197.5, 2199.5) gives 387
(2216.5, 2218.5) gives 327.5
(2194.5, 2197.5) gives 384.1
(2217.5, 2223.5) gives 355.9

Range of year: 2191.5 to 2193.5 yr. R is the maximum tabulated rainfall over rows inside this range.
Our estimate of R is 381.5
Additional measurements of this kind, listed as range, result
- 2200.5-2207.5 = 386.5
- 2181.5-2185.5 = 381.3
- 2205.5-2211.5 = 370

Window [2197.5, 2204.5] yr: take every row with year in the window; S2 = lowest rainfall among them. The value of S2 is 373.2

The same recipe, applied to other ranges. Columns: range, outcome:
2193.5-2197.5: 370.7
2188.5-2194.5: 374.4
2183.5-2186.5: 367.9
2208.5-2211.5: 339.4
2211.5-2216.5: 331.9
